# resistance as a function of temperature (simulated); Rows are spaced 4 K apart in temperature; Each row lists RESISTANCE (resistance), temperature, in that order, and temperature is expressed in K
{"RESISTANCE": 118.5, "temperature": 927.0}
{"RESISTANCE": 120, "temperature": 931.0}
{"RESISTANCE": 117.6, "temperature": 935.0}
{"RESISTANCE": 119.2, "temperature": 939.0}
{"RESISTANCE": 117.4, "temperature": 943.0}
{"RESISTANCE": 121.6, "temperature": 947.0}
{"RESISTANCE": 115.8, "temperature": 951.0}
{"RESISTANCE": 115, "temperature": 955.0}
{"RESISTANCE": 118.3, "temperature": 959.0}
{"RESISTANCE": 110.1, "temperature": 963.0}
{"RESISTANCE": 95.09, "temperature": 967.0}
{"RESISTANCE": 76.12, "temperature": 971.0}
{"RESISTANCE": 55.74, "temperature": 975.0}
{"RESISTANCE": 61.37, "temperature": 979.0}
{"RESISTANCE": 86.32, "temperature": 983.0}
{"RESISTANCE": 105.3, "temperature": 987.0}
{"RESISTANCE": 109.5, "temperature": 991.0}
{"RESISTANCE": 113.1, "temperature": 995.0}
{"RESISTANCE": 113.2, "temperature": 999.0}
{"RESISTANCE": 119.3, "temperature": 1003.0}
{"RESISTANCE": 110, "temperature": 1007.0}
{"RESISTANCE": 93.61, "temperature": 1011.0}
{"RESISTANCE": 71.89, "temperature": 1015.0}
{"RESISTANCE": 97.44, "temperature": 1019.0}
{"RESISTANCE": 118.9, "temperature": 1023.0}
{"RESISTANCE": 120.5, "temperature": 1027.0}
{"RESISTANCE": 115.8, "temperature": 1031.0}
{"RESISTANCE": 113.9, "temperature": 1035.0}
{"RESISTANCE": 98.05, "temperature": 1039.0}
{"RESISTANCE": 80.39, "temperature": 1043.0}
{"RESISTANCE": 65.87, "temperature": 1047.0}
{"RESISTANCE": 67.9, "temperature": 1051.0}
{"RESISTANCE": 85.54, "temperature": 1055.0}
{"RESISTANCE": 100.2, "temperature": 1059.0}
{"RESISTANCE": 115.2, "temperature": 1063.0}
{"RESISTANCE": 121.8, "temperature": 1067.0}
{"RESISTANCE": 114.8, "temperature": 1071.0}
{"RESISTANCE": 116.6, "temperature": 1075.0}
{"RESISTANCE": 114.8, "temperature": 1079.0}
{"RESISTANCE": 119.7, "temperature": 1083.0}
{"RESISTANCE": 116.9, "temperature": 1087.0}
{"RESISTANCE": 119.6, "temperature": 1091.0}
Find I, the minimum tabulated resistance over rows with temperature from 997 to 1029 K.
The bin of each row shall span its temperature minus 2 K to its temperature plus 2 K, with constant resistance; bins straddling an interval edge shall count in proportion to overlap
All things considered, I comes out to 71.89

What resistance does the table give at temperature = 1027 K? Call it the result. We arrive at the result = 120.5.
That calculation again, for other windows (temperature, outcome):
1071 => 114.8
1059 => 100.2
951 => 115.8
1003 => 119.3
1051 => 67.9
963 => 110.1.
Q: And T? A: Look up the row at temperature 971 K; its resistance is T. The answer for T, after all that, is 76.12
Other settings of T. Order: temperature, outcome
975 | 55.74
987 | 105.3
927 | 118.5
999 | 113.2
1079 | 114.8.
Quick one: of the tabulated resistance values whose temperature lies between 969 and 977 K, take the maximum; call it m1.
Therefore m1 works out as 76.12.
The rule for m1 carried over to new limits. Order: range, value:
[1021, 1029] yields 120.5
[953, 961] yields 118.3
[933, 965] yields 121.6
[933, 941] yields 119.2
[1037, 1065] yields 115.2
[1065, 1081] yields 121.8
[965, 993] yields 109.5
